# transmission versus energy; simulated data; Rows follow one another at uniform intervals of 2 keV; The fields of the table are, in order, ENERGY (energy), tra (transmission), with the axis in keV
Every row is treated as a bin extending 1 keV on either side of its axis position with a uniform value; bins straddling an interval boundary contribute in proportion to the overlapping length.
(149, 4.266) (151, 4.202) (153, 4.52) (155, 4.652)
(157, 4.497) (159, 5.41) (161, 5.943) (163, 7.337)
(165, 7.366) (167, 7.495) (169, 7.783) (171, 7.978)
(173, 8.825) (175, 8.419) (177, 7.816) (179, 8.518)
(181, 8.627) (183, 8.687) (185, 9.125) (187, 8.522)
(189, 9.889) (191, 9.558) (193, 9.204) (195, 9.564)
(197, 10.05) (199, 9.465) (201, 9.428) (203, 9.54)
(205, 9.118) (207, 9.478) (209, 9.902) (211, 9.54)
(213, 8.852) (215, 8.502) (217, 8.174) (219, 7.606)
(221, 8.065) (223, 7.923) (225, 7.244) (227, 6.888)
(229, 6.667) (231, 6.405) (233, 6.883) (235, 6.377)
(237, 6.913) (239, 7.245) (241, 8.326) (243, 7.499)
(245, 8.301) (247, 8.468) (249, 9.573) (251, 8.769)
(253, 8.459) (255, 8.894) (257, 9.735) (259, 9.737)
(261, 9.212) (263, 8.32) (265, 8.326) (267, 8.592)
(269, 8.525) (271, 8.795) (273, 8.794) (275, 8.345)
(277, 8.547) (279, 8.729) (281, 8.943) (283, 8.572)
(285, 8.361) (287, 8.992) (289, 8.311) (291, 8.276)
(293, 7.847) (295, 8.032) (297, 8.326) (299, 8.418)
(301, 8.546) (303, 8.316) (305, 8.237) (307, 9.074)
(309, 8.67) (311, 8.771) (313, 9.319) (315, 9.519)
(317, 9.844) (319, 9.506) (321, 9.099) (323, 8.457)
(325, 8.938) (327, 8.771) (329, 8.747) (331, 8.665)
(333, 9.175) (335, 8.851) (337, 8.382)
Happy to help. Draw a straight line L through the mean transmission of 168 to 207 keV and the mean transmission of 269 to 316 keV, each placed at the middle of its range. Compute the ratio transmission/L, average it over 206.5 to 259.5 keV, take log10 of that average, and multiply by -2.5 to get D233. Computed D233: 0.09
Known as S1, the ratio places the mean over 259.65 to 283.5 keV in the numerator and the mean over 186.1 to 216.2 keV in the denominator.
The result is 0.92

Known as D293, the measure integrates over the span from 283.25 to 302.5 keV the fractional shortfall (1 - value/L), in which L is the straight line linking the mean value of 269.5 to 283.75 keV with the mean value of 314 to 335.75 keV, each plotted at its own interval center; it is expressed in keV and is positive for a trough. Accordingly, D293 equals 1.0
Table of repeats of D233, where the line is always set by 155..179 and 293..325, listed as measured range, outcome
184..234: -0.14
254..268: -0.10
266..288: -0.03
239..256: -0.05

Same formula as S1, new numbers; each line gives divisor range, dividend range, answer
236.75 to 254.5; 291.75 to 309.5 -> 1.02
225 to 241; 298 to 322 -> 1.30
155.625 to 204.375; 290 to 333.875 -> 1.06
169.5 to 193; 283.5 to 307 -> 0.96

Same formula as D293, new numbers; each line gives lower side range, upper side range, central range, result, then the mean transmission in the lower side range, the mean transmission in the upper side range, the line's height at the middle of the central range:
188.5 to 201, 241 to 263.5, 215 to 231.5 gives 3.12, 9.6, 8.8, 9.2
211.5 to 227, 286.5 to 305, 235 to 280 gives -1.81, 8.03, 8.32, 8.17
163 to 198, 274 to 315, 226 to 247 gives 3.38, 8.63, 8.56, 8.6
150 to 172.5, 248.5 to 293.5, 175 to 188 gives -3.72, 6.17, 8.72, 6.64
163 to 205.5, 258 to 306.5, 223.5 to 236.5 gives 2.81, 8.77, 8.55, 8.67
